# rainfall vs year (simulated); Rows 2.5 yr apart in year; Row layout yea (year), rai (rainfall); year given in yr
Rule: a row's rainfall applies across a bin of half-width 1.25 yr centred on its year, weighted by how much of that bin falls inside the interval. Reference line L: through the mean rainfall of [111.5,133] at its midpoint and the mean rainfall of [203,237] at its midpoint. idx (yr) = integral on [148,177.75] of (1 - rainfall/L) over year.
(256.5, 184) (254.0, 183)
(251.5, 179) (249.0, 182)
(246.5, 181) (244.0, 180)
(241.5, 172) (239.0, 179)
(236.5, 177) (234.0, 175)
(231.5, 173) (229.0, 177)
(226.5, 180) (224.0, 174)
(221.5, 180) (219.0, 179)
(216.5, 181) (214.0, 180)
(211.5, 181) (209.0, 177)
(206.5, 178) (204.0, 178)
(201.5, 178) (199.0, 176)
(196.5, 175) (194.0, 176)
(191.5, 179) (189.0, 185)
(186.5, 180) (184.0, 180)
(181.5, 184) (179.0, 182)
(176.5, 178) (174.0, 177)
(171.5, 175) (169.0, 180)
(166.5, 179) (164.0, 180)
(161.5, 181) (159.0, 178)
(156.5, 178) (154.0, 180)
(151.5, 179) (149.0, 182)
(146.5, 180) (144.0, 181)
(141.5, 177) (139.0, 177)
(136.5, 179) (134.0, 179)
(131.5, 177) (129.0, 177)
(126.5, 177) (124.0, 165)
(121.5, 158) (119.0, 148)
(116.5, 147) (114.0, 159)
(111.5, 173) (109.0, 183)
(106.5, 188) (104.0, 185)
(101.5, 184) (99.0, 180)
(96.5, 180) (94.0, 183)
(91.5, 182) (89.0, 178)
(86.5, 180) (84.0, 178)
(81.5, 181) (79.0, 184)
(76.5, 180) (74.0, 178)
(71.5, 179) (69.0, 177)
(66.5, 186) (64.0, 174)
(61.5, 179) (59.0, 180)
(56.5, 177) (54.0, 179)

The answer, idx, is -1.6 yr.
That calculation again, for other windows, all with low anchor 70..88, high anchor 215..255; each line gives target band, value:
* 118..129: 0.9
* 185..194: -0.1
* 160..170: -0.1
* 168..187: -0.1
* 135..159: 0.0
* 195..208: 0.1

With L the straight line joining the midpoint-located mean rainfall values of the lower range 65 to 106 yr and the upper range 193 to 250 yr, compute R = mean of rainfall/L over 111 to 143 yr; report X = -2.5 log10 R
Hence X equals 0.07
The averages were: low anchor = 181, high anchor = 178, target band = 169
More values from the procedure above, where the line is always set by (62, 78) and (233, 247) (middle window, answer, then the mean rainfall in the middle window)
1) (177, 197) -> -0.015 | 180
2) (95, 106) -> -0.024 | 183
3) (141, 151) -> -0.012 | 180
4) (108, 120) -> 0.107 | 162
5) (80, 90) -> -0.003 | 179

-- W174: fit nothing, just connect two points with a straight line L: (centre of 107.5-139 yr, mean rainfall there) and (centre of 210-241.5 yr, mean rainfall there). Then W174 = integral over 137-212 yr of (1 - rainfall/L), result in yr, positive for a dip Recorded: -2.45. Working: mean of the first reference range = 169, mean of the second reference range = 178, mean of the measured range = 179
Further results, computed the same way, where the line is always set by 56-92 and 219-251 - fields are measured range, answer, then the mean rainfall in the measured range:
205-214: 0.0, 179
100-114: -0.1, 180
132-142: 0.0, 178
